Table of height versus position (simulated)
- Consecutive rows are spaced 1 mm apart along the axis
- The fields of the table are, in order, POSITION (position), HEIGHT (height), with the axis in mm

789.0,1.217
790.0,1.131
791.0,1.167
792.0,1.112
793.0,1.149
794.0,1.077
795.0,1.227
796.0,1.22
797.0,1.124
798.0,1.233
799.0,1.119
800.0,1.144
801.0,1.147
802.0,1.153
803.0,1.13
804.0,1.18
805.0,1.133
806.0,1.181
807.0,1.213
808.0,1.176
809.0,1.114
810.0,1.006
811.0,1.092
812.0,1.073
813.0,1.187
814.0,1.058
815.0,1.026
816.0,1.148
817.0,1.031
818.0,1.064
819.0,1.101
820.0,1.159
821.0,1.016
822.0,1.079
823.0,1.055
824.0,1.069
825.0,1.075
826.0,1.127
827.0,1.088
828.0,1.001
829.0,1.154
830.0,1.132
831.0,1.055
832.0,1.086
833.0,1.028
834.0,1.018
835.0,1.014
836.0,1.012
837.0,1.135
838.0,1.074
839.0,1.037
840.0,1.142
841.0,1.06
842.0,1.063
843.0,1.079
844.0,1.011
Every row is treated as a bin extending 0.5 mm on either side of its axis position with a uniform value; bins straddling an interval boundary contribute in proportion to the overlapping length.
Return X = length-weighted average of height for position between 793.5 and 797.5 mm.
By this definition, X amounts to 1.16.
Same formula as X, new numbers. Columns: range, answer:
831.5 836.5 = 1.03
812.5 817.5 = 1.09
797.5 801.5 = 1.16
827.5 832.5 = 1.09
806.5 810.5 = 1.13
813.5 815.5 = 1.04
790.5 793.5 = 1.14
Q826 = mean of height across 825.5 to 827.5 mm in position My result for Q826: 1.11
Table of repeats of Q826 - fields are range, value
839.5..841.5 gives 1.1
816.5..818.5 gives 1.05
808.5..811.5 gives 1.07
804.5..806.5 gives 1.16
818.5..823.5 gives 1.08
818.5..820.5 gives 1.13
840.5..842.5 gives 1.06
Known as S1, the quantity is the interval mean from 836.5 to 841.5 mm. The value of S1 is 1.09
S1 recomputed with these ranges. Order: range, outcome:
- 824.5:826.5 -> 1.1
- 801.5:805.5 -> 1.15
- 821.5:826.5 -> 1.08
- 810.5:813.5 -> 1.12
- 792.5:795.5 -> 1.15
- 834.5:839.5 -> 1.05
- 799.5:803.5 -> 1.14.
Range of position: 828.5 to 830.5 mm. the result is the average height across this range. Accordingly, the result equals 1.14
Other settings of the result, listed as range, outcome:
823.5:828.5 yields 1.07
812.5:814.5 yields 1.12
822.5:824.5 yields 1.06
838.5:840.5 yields 1.09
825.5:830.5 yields 1.1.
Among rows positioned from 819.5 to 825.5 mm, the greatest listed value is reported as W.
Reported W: 1.159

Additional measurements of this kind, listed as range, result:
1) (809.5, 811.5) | 1.092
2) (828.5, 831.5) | 1.154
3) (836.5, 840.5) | 1.142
